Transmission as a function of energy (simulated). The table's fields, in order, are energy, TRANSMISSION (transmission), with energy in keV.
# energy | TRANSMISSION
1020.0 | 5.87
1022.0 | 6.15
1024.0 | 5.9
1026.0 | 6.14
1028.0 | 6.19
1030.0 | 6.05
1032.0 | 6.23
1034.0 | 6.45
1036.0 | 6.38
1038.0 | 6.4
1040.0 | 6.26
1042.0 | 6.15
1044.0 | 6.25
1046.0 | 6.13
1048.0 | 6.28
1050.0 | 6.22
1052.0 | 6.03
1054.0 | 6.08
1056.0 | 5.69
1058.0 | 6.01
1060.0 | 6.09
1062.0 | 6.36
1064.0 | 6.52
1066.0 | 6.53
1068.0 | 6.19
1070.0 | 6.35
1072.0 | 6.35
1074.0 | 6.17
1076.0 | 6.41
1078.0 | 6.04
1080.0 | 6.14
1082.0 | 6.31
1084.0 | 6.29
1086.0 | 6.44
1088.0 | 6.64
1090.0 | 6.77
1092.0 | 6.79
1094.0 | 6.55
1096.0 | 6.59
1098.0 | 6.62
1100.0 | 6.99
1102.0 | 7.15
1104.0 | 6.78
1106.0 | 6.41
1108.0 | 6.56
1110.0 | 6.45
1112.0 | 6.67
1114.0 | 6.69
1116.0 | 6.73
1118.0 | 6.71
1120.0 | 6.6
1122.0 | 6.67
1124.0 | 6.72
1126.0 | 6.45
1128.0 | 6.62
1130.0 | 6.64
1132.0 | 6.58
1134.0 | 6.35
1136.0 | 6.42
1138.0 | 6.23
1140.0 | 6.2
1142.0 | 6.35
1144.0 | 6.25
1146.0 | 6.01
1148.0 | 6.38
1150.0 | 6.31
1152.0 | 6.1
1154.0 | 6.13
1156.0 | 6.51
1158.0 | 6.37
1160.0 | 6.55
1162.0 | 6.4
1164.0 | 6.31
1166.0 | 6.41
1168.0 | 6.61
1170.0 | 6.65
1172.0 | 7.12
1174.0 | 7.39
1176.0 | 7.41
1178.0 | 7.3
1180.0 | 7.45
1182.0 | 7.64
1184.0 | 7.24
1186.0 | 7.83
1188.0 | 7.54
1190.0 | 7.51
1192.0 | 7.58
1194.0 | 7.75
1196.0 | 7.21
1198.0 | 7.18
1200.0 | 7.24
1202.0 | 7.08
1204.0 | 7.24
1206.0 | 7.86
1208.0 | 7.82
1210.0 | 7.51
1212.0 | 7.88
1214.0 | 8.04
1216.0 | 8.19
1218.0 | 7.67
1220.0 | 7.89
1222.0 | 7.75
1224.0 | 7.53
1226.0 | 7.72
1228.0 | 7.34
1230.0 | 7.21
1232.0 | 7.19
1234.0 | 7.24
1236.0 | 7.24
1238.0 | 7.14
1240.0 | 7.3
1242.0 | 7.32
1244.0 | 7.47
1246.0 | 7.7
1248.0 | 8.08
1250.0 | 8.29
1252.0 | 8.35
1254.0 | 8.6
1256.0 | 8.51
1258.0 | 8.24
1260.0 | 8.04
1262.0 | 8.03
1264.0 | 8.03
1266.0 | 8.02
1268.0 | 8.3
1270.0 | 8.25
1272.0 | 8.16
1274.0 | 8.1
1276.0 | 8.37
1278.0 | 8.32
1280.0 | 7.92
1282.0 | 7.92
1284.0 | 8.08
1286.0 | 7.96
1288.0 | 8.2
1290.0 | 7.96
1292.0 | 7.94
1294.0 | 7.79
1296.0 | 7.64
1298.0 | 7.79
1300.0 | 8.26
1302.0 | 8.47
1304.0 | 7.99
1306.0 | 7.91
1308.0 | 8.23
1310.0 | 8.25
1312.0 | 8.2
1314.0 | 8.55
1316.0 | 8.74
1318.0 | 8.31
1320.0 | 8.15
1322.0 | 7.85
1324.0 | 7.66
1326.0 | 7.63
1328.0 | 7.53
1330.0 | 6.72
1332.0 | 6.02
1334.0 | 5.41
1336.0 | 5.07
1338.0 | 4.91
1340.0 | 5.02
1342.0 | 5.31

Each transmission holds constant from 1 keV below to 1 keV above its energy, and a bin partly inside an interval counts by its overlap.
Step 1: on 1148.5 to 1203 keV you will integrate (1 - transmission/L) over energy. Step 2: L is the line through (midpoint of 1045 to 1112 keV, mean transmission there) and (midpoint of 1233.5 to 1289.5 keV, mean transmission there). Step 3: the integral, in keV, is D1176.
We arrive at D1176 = 1.9 keV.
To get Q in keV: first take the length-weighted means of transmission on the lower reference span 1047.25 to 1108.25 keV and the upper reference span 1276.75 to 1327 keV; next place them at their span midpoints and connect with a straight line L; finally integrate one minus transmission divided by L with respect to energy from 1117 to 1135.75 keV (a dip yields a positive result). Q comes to 0.5 keV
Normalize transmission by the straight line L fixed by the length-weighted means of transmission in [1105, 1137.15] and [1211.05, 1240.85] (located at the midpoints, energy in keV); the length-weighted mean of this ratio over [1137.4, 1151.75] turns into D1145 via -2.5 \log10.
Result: 0.09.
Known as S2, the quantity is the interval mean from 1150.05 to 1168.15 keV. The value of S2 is 6.36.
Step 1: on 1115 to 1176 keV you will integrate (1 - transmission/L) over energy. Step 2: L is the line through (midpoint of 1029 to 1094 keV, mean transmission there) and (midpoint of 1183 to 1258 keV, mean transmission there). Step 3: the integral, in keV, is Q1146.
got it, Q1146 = 4.3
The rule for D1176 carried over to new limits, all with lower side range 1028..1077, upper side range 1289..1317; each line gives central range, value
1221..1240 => 0.5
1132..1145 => 1.1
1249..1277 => -1.5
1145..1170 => 2.4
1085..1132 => -0.1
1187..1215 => -0.7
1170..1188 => -0.5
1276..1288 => -0.2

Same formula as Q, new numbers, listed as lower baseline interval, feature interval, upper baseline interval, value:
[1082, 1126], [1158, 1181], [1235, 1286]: 1.1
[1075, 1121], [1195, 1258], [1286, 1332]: -2.0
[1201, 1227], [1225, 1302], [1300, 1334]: -1.4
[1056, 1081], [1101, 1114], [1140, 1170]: -0.8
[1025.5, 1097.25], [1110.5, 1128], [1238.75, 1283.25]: 0.4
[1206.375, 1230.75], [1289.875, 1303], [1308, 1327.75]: 0.1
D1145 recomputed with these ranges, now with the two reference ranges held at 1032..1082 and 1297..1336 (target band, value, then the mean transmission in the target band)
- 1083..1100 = -0.03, 6.61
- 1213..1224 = -0.11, 7.87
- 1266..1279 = -0.11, 8.23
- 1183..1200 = -0.07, 7.47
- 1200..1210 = -0.06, 7.47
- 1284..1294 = -0.06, 8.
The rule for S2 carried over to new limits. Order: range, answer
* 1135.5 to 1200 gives 6.83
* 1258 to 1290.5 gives 8.11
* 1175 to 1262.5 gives 7.64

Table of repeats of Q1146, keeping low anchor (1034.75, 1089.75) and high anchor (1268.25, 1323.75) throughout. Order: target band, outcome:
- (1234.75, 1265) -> -0.5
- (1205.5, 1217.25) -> -0.7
